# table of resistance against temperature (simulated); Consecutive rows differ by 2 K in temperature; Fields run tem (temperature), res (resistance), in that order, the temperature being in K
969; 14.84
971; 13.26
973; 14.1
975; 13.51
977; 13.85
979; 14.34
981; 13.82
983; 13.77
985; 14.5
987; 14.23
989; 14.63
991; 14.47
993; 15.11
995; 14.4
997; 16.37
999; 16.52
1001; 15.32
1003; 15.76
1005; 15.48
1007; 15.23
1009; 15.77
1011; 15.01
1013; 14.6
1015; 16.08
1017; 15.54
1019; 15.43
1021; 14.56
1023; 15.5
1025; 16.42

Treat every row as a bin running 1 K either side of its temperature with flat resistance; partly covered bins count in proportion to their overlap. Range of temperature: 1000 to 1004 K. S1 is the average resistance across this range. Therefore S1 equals 15.5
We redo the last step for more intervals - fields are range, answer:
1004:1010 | 15.5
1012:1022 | 15.2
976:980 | 14.1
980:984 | 13.8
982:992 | 14.3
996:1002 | 16.1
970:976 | 13.6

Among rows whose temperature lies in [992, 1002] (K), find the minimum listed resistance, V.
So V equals 14.4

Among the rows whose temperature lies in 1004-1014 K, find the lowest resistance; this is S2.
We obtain 14.6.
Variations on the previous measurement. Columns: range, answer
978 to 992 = 13.77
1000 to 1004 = 15.32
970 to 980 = 13.26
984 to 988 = 14.23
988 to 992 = 14.47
